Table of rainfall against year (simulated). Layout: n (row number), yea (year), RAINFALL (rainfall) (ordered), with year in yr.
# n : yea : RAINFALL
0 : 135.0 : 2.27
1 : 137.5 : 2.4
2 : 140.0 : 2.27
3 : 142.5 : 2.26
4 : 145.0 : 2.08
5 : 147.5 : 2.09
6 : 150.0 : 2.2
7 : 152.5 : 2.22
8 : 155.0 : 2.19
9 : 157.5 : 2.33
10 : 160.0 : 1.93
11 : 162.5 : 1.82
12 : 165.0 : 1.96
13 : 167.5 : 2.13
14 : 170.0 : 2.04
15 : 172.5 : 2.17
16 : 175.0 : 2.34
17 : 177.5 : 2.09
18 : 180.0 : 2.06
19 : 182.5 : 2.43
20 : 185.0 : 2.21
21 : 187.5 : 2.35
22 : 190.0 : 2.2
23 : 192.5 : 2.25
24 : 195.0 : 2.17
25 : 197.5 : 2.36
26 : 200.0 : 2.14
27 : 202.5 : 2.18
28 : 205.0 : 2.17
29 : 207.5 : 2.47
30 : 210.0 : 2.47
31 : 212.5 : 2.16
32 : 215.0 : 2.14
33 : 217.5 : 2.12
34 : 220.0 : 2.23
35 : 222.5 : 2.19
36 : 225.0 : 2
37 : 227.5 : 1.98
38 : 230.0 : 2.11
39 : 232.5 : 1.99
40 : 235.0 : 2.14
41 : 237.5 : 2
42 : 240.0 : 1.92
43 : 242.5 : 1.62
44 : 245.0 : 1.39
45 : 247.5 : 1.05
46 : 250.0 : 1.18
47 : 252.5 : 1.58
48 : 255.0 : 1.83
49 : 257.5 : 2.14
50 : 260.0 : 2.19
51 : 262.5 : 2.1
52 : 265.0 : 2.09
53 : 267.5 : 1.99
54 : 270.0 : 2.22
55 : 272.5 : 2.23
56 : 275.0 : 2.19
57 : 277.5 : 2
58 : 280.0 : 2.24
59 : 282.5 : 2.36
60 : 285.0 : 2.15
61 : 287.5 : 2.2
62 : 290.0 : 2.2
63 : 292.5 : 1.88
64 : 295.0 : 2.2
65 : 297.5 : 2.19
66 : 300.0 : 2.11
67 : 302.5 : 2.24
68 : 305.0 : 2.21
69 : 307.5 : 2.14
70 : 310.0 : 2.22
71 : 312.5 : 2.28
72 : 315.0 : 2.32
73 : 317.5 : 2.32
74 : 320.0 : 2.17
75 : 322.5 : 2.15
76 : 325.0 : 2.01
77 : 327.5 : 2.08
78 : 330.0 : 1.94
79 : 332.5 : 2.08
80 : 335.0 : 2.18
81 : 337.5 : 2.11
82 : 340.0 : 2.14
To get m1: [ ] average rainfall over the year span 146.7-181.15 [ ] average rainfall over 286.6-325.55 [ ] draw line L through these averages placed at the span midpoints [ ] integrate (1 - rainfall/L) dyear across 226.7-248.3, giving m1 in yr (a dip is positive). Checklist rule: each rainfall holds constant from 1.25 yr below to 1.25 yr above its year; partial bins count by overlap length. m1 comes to 3.4 yr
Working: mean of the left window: 2.11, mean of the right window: 2.18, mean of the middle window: 1.81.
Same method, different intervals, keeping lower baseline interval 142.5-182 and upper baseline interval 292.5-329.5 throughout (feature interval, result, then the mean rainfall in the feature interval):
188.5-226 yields -1.4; 2.22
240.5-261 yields 5.0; 1.63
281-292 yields -0.2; 2.2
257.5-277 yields 0.2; 2.14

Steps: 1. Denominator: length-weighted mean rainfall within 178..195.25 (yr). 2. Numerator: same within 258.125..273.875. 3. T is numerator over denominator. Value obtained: 0.96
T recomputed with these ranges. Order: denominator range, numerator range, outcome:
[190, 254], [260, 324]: 1.09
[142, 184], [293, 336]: 1.01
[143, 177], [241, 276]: 0.87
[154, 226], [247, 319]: 0.95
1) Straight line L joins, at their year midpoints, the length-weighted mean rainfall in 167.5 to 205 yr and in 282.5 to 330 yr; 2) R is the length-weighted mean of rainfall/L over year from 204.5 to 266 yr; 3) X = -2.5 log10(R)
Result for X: 0.12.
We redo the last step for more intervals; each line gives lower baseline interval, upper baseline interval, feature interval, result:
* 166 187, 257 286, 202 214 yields -0.056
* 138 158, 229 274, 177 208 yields -0.086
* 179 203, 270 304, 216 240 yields 0.069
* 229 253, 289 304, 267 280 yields -0.101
